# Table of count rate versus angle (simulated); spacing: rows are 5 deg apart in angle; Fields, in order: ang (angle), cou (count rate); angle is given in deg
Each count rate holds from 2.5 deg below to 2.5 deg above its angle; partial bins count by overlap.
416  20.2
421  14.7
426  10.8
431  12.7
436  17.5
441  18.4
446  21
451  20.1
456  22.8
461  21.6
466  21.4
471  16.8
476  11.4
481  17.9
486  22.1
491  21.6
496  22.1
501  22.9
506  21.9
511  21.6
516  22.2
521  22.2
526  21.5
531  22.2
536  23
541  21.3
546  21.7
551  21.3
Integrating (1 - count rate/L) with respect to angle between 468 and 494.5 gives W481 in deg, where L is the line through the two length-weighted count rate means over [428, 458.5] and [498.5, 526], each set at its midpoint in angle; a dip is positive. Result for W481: 3.1 deg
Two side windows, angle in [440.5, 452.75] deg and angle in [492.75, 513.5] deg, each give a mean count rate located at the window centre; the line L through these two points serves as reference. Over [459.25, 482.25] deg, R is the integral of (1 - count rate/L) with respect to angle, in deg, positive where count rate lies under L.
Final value 3.5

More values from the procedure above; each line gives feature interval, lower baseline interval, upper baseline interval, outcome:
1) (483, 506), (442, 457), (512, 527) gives -0.5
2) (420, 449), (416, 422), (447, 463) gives 4.7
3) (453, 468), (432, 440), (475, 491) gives -3.7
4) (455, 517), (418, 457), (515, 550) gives -2.6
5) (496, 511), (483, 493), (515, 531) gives -0.3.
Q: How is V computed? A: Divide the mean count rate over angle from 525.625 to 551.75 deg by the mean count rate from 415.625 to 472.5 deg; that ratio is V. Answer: 1.2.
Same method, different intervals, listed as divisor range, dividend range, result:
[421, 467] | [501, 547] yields 1.21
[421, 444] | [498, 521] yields 1.48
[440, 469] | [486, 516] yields 1.05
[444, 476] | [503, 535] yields 1.11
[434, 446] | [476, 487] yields 0.95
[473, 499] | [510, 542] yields 1.16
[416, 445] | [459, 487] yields 1.17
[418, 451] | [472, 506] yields 1.21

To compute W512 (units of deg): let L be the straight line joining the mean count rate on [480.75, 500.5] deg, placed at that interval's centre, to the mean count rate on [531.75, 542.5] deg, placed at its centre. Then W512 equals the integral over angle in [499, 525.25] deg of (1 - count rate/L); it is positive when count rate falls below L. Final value -0.3 deg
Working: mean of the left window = 21.5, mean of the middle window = 22.1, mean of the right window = 22.2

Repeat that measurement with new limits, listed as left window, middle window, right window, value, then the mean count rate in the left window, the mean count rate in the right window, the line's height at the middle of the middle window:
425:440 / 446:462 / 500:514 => -4.6 deg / 14.4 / 22.1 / 16.6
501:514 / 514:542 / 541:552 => -0.5 deg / 22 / 21.5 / 21.7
